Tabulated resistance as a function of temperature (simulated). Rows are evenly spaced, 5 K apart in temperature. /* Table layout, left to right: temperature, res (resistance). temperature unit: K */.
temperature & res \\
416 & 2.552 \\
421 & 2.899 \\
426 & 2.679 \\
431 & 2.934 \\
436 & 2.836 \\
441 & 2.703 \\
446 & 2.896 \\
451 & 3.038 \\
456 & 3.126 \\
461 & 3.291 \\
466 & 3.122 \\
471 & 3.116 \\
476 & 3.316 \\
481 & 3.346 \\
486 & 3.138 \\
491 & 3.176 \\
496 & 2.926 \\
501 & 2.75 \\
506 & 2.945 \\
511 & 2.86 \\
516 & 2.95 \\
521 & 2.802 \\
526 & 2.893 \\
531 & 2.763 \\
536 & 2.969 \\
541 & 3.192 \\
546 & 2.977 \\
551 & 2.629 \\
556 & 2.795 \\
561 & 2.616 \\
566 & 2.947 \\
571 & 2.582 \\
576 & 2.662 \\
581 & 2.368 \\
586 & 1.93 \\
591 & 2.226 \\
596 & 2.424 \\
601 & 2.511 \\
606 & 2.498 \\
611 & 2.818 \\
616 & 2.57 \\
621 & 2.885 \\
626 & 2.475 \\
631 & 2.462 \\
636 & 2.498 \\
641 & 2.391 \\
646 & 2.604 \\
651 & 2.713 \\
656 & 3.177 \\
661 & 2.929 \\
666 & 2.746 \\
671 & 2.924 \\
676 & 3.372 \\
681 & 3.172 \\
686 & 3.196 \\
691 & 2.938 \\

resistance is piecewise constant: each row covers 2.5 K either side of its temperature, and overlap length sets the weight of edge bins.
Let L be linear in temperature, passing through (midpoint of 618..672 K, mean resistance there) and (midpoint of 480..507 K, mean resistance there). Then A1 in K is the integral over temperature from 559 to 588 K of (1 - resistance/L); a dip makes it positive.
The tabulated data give 3.4 K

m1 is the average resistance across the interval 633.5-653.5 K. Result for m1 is 2.55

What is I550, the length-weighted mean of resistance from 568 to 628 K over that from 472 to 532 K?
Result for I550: 0.8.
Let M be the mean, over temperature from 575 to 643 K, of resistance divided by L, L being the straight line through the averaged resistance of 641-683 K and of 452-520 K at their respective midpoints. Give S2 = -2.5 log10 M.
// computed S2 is 0.20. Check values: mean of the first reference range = 3.07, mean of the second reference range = 2.92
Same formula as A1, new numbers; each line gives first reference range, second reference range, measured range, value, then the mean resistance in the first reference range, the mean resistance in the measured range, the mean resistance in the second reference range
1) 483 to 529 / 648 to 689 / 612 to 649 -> 5.4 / 2.94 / 2.57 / 3.02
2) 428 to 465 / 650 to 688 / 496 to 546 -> 1.5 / 2.98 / 2.91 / 3.04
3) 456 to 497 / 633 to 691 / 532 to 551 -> 0.7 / 3.18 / 2.97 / 2.88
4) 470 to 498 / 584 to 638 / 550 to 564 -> 0.4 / 3.18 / 2.7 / 2.49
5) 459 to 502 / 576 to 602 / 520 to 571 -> -3.9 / 3.14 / 2.85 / 2.31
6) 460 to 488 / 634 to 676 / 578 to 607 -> 6.1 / 3.22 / 2.32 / 2.79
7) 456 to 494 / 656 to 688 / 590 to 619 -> 5.4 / 3.21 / 2.53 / 3.06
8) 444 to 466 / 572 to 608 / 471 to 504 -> -2.0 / 3.1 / 3.11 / 2.38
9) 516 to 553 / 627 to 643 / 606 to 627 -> -1.2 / 2.9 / 2.68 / 2.45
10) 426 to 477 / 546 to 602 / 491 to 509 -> -0.6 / 3.01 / 2.92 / 2.54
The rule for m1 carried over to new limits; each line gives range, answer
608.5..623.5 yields 2.76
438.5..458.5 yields 2.94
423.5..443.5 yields 2.79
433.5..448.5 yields 2.81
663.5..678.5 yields 3.01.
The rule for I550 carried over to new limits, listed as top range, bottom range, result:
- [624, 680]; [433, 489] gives 0.90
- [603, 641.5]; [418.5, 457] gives 0.90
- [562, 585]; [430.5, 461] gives 0.88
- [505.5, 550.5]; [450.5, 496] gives 0.92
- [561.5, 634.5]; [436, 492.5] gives 0.81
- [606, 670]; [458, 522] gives 0.88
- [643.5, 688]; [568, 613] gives 1.22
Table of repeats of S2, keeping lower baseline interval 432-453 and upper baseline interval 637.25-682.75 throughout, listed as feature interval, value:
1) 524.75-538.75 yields 0.00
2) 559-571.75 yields 0.05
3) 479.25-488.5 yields -0.13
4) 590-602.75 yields 0.20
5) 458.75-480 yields -0.12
